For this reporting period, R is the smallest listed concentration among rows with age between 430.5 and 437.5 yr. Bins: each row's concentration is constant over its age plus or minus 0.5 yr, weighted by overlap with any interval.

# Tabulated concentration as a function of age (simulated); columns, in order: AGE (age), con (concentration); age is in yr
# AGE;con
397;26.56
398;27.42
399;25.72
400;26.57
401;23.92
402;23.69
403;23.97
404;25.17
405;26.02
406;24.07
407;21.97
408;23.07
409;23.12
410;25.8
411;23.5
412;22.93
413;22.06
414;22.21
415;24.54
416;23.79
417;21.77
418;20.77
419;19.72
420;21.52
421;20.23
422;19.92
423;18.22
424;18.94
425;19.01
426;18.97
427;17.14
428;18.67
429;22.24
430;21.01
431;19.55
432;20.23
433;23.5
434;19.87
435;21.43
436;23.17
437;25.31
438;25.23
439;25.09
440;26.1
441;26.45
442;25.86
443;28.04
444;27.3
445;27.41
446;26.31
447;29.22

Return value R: 19.55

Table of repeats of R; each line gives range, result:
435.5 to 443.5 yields 23.17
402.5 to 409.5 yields 21.97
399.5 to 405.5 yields 23.69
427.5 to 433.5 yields 18.67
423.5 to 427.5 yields 17.14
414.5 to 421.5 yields 19.72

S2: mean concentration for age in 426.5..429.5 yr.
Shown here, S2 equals 19.3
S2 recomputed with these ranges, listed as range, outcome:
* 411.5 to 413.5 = 22.5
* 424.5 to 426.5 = 19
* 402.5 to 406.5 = 24.8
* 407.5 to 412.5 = 23.7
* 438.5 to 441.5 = 25.9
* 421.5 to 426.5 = 19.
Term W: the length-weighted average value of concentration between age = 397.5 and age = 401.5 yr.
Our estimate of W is 25.9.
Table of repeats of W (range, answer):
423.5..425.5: 19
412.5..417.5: 22.9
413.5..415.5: 23.4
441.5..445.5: 27.2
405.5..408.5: 23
